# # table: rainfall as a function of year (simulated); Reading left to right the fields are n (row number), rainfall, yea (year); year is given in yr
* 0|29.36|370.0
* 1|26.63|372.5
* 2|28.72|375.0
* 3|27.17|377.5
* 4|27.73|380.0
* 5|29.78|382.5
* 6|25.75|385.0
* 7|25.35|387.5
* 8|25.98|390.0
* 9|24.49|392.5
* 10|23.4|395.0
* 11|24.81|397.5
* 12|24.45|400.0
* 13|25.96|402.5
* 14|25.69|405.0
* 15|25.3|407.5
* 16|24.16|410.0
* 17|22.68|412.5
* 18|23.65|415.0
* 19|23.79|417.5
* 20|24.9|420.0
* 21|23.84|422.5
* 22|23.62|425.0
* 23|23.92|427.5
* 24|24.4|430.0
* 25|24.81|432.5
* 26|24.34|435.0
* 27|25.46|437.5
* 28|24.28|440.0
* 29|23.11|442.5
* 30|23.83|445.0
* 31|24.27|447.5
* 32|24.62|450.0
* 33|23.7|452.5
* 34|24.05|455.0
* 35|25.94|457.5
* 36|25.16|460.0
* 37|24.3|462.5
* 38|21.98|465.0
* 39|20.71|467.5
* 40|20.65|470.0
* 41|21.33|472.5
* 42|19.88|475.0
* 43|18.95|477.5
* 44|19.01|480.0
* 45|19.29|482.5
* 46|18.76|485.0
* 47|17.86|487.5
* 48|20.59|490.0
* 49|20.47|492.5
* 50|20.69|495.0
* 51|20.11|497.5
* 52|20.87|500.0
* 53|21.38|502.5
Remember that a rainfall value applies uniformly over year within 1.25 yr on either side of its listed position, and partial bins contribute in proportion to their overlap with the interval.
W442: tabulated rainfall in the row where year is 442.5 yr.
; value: 23.11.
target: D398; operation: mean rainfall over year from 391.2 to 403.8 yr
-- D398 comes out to 24.6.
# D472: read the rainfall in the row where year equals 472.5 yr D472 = 21.33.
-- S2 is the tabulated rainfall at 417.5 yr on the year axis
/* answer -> 23.79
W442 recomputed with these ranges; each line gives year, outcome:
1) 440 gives 24.28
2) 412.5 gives 22.68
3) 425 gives 23.62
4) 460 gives 25.16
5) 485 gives 18.76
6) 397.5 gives 24.81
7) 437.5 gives 25.46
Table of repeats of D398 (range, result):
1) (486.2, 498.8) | 19.9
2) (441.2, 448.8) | 23.7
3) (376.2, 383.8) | 28.2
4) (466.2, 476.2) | 20.7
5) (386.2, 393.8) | 25.3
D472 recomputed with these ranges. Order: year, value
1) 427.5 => 23.92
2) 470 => 20.65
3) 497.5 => 20.11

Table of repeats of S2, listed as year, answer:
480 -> 19.01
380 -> 27.73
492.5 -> 20.47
